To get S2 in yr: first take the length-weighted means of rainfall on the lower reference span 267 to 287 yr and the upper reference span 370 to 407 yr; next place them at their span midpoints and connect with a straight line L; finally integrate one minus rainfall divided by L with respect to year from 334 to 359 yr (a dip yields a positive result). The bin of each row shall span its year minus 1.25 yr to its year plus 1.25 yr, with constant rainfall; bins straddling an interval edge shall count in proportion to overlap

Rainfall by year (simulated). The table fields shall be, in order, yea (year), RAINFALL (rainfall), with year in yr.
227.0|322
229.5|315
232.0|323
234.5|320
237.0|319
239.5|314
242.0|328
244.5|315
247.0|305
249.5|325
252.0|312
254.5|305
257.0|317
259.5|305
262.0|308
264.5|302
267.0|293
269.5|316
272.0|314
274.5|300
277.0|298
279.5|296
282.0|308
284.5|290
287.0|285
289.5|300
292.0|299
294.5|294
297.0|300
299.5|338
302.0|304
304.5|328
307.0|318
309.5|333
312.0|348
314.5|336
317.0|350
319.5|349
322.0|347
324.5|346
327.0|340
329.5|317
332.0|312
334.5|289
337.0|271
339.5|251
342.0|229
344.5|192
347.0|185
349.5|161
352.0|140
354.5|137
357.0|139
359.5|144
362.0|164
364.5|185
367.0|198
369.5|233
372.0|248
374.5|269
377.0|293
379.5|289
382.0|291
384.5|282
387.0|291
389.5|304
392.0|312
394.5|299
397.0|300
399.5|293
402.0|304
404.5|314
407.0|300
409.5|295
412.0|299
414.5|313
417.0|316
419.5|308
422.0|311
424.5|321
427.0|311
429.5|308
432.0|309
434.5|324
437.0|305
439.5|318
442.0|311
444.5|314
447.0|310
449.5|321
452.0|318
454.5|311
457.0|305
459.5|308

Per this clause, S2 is 8.5 yr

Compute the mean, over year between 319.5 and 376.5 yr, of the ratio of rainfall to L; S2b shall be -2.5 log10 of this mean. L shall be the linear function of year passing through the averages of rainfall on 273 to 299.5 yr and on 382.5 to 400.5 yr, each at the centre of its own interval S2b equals 0.26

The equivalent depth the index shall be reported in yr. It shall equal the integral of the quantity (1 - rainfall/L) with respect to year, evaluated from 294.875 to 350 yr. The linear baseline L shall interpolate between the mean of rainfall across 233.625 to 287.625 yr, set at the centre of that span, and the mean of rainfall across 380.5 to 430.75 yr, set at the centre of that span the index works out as 1.3 yr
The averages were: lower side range 308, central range 299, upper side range 304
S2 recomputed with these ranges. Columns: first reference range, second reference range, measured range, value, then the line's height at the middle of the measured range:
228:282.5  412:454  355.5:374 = 7.2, 312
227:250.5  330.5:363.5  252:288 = -2.4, 285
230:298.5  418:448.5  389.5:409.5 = 0.6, 312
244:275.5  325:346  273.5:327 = -5.0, 292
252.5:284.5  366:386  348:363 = 6.8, 272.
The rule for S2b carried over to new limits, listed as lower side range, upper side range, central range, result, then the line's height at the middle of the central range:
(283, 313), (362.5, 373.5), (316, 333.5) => -0.22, 274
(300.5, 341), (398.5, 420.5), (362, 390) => 0.21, 311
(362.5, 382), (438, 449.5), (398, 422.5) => -0.09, 282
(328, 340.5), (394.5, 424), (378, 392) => 0.02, 300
